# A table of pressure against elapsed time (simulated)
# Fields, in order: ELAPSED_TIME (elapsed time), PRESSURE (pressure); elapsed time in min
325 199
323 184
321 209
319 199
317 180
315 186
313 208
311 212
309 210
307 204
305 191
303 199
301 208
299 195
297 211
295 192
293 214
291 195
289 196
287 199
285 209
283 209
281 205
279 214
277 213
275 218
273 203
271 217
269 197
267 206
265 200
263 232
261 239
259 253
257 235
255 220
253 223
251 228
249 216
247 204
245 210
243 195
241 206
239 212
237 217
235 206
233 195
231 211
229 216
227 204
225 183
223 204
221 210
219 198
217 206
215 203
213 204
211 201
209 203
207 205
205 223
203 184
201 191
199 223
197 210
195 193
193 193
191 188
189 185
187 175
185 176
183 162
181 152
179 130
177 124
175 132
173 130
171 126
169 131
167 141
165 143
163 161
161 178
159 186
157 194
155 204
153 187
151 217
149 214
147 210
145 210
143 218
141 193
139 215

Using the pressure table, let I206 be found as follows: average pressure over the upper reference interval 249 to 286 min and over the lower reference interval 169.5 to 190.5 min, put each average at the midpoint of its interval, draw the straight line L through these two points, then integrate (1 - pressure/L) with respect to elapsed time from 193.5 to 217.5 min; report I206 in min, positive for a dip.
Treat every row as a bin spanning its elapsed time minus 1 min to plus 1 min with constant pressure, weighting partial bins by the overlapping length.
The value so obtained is -4.84 min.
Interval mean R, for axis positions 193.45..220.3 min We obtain 203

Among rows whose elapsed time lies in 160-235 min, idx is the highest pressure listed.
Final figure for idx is 223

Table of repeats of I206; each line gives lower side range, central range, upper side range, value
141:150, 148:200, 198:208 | 9.2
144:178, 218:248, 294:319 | -3.3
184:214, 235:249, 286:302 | -0.6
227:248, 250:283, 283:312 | -2.2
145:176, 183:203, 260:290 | -0.9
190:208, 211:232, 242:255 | 0.3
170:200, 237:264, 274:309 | -4.4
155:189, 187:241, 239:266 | -4.0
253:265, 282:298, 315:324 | 0.6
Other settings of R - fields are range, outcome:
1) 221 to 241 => 206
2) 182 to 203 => 189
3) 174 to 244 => 192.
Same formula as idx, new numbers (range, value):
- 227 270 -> 253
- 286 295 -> 214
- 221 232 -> 216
